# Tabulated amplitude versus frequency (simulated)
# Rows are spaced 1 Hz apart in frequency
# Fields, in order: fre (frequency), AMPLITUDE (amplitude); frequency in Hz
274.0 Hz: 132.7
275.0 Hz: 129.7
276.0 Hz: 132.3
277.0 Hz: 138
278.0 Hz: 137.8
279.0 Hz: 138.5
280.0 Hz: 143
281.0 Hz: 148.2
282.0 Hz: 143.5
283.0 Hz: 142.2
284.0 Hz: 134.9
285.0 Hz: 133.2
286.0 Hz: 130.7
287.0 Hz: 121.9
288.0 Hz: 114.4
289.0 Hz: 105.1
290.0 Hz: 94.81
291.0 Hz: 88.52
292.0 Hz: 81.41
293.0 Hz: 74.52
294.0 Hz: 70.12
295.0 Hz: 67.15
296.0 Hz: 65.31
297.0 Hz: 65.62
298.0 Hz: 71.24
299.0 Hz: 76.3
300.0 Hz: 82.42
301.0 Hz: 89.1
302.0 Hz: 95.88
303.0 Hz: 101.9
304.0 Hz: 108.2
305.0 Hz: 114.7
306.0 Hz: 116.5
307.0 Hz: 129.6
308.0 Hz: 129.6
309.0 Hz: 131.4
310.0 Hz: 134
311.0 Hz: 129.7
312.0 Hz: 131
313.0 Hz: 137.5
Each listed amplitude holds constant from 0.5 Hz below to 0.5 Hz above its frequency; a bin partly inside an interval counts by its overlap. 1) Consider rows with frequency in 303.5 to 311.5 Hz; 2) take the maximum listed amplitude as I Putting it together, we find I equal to 134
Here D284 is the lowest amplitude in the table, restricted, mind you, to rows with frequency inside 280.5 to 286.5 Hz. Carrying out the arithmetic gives 130.7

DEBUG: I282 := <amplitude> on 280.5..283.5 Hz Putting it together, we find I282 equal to 145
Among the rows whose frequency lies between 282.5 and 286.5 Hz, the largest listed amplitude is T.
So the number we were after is 142.2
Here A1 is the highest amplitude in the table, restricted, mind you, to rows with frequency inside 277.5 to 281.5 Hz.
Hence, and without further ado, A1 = 148.2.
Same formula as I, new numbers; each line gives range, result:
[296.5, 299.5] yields 76.3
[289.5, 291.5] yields 94.81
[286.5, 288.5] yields 121.9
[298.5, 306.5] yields 116.5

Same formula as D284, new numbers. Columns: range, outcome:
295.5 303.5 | 65.31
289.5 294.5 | 70.12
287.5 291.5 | 88.52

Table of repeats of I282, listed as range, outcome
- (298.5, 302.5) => 85.9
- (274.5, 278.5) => 134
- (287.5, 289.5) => 110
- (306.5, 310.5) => 131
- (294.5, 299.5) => 69.1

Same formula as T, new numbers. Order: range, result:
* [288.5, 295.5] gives 105.1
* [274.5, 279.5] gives 138.5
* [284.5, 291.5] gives 133.2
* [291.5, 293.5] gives 81.41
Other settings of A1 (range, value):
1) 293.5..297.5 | 70.12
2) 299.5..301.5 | 89.1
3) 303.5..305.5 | 114.7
